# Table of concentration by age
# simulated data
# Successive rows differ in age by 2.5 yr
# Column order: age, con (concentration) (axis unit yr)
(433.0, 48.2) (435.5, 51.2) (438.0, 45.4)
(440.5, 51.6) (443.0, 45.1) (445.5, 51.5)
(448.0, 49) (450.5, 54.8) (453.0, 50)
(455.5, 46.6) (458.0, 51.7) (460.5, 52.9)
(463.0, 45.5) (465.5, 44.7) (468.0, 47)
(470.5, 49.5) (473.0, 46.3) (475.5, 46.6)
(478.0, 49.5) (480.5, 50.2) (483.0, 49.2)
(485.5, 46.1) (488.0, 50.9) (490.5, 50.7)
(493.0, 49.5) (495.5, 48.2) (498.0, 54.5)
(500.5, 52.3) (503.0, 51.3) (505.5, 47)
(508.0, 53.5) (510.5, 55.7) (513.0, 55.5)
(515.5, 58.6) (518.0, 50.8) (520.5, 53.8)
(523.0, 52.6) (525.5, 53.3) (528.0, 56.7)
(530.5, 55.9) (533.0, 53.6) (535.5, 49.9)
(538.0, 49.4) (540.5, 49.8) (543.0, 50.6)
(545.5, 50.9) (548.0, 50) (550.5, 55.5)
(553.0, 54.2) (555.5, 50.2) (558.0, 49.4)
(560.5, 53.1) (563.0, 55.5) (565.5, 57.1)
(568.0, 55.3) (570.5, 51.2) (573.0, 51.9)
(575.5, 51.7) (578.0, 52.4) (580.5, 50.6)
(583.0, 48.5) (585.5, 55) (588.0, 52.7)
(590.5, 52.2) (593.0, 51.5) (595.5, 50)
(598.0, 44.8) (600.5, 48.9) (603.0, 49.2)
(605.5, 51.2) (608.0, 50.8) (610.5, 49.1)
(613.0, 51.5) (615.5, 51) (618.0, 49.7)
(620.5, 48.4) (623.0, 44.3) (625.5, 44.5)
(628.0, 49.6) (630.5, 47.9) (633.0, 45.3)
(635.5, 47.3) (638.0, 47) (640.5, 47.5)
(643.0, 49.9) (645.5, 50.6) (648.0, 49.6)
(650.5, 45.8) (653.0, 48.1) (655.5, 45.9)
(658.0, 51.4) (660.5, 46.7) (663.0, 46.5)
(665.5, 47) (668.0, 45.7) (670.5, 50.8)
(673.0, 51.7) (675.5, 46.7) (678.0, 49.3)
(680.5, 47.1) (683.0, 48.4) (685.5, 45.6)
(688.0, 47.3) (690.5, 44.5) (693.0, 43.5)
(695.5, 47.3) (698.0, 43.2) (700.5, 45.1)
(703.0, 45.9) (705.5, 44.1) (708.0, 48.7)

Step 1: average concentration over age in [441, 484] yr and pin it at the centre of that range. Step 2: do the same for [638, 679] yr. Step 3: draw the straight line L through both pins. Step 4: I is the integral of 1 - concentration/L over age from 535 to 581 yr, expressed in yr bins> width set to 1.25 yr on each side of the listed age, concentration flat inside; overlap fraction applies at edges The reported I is -3.3 yr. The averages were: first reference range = 48.9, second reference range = 48.3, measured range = 52.1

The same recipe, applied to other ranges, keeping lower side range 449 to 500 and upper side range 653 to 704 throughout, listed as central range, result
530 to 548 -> -0.97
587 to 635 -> -1.28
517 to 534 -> -1.80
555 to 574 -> -1.90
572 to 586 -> -0.99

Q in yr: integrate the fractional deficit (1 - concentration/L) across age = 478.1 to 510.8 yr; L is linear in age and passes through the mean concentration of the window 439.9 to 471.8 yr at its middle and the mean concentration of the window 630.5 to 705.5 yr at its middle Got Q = -1.1 yr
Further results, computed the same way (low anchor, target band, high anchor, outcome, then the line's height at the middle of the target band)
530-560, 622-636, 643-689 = 0.75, 49.1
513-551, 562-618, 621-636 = -2.69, 49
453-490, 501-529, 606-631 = -2.84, 48.5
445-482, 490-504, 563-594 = -0.29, 50.1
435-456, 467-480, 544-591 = 0.58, 50.2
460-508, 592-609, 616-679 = -0.41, 48.3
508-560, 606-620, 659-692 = -0.14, 49.8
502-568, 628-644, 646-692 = 0.45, 49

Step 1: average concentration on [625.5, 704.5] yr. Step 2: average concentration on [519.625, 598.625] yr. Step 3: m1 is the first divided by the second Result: 0.9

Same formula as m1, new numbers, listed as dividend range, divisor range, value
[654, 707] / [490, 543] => 0.89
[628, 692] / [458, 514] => 0.96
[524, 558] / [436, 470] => 1.07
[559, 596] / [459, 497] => 1.08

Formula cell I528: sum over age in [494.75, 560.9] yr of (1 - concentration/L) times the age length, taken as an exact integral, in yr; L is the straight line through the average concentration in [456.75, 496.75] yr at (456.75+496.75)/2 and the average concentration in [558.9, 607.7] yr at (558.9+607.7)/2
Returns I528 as -3.1 yr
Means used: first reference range 48.7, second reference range 51.7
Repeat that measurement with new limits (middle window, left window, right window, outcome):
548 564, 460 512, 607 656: -1.2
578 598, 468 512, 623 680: -1.0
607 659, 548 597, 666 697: 1.3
